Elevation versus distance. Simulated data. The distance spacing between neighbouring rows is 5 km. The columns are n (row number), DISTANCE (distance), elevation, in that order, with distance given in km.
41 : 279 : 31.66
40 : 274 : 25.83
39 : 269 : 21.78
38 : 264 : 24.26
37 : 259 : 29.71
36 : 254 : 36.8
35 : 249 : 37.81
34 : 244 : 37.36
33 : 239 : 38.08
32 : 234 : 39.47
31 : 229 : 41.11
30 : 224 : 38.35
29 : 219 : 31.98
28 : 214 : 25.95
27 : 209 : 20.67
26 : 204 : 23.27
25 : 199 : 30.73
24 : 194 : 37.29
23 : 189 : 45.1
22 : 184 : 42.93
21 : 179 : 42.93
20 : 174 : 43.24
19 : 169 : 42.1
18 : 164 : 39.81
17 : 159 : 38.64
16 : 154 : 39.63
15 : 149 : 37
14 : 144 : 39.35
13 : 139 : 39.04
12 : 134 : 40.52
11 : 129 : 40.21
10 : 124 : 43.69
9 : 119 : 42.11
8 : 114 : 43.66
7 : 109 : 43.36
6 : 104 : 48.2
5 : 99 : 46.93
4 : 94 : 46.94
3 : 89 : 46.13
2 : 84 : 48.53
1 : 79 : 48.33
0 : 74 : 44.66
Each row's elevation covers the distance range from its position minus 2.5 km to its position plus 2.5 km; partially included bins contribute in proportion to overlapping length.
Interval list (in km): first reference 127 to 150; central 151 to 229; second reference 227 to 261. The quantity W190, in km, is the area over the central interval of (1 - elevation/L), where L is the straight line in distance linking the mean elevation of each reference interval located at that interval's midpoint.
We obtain 4.1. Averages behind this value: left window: 39.3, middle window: 36.3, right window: 37.2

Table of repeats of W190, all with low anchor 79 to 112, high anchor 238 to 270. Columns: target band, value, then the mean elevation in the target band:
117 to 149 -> 2.1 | 40.5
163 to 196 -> -2.4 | 42.1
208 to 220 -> 3.3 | 26.2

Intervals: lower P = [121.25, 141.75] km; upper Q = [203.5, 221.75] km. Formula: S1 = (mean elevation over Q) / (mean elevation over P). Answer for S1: 0.6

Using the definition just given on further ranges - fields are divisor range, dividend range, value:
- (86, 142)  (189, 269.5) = 0.75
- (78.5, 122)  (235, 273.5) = 0.70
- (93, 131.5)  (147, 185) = 0.92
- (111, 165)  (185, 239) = 0.84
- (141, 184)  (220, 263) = 0.91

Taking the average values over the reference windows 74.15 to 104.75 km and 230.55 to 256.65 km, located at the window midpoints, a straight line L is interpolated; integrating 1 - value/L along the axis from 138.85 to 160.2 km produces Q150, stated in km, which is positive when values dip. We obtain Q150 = 2.4 km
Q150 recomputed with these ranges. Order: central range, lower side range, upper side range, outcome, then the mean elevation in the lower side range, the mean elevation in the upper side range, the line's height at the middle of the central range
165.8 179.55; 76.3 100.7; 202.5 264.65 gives -1.24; 47.4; 33.1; 39.1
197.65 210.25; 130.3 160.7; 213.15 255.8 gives 4.29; 39.1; 36.7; 37.5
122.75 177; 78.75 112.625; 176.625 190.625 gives 5.49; 46.7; 43.6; 44.8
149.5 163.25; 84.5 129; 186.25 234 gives 0.13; 45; 33.1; 39.3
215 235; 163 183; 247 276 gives -1.28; 42.3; 29.3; 34.6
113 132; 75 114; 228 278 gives 0.84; 46.6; 32.9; 44.2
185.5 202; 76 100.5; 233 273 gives 0.18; 47.3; 32.6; 37.9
